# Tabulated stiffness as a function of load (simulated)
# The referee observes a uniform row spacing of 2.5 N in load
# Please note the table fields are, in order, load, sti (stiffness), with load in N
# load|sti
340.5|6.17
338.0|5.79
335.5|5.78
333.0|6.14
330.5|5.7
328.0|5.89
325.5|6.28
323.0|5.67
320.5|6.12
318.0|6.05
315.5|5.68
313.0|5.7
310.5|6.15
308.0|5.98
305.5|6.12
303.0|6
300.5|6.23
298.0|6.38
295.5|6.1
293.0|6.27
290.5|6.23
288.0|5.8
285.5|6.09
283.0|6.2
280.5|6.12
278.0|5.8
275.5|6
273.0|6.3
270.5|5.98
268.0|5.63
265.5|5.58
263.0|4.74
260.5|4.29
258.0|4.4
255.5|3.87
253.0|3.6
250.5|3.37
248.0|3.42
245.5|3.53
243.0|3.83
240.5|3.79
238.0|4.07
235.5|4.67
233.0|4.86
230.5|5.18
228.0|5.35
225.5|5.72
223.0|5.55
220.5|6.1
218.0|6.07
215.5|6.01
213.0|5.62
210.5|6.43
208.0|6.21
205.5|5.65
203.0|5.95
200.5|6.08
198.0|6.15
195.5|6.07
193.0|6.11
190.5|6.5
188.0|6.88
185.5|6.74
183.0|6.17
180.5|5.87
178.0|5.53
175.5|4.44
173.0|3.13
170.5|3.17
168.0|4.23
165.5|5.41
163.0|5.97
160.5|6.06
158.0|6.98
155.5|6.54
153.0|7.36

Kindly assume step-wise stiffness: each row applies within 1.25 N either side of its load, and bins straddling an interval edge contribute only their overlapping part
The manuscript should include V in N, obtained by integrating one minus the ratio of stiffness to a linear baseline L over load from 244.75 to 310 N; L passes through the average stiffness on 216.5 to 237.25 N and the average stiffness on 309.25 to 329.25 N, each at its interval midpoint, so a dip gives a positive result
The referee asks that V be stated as 3.52 N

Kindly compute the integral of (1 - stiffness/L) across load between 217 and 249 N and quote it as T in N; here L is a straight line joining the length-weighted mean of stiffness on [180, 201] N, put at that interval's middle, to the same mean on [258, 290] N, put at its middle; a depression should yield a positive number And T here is 6.5 N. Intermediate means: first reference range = 6.31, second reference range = 5.67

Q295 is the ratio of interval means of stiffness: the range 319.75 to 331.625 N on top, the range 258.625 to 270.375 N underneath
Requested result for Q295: 1.2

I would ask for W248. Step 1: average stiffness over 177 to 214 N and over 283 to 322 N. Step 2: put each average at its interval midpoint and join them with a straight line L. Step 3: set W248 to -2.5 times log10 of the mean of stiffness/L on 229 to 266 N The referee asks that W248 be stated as 0.41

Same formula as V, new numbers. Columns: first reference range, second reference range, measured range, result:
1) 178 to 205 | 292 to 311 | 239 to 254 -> 6.3 N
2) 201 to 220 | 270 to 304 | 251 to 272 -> 4.7 N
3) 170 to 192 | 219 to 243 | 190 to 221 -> -5.0 N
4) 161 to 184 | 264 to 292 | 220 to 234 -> 0.0 N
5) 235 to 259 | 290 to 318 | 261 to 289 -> -5.0 N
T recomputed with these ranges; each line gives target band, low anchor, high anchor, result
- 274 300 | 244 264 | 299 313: -4.2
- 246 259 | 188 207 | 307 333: 5.0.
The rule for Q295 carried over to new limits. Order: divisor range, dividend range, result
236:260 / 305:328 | 1.57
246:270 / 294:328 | 1.39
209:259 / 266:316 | 1.26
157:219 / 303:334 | 1.04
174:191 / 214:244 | 0.86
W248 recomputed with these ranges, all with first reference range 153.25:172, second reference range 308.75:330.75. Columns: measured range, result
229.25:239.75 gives 0.22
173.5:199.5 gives -0.07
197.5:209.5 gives -0.07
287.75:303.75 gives -0.05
